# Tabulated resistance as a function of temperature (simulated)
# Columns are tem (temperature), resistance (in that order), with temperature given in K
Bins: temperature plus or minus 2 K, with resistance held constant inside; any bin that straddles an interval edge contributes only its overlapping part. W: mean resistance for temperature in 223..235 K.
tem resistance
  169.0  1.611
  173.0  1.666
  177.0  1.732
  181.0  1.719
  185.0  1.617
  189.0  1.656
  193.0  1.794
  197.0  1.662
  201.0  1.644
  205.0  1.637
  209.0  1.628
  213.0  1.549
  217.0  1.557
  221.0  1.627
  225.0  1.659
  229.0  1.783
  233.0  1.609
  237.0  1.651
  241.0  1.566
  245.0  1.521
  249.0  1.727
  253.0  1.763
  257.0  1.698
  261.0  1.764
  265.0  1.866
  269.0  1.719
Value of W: 1.68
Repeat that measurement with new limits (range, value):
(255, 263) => 1.73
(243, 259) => 1.68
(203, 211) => 1.63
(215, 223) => 1.59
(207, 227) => 1.6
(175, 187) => 1.69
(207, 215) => 1.59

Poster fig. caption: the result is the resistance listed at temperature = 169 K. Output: 1.611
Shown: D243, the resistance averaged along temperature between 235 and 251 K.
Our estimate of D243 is 1.62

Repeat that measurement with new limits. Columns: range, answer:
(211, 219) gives 1.55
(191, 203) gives 1.7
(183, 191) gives 1.64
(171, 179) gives 1.7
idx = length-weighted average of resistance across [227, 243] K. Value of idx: 1.65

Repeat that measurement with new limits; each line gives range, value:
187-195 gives 1.73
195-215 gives 1.62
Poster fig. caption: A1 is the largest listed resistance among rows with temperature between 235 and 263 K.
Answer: 1.764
